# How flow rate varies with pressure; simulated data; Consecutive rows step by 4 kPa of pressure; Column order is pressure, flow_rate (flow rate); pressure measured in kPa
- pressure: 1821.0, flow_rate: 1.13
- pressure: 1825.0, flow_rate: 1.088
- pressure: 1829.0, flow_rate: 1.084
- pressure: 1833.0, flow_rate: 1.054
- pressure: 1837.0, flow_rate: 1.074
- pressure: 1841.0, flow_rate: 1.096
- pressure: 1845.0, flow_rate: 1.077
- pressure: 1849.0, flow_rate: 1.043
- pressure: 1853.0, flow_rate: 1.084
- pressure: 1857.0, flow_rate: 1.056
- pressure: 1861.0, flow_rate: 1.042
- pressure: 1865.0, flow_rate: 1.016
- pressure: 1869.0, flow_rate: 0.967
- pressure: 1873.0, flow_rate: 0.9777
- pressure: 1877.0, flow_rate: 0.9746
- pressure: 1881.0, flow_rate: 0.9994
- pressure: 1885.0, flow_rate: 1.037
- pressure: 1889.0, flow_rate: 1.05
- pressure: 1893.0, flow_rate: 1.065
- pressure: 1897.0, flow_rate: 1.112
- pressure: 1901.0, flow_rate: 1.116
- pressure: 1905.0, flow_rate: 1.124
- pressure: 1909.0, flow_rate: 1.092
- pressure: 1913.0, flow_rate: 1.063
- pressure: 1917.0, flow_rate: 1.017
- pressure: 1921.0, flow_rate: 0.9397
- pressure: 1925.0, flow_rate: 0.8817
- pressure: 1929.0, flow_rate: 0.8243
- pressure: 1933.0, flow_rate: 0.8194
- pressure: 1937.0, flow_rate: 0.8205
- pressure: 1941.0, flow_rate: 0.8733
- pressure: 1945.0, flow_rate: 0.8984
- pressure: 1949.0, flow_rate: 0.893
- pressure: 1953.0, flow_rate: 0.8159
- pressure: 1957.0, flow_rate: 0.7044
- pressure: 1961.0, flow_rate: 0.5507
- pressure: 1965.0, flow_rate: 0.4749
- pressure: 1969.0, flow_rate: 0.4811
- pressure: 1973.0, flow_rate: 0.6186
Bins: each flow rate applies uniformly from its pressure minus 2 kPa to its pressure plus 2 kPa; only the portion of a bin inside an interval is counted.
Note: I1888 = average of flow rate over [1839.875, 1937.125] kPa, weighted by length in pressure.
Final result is 1.01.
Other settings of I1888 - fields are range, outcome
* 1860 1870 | 1.01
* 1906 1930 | 0.982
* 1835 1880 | 1.04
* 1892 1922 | 1.07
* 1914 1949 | 0.89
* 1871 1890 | 1.01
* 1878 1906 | 1.07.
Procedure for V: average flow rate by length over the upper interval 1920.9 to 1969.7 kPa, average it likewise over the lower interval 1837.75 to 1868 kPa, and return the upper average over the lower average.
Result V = 0.7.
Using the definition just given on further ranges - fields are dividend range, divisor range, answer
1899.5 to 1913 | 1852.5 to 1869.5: 1.07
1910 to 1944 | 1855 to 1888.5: 0.90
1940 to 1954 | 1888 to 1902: 0.80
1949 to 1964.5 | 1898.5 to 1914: 0.63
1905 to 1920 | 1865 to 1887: 1.07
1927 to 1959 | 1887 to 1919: 0.77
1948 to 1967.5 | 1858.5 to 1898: 0.66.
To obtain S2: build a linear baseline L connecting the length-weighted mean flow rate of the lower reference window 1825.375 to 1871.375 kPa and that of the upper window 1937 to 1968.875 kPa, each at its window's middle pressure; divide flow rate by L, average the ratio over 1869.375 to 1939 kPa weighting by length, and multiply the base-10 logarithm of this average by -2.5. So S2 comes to -0.13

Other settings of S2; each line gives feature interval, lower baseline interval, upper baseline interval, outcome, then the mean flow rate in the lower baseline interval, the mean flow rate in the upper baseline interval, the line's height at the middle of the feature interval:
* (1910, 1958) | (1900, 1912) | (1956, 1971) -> -0.09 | 1.11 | 0.543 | 0.832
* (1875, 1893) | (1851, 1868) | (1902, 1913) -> 0.05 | 1.04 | 1.1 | 1.07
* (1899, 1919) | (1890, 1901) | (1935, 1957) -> -0.06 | 1.09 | 0.846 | 1.02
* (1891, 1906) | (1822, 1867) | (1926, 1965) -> -0.20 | 1.07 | 0.785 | 0.916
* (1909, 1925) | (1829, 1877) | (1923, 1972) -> -0.18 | 1.04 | 0.75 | 0.845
